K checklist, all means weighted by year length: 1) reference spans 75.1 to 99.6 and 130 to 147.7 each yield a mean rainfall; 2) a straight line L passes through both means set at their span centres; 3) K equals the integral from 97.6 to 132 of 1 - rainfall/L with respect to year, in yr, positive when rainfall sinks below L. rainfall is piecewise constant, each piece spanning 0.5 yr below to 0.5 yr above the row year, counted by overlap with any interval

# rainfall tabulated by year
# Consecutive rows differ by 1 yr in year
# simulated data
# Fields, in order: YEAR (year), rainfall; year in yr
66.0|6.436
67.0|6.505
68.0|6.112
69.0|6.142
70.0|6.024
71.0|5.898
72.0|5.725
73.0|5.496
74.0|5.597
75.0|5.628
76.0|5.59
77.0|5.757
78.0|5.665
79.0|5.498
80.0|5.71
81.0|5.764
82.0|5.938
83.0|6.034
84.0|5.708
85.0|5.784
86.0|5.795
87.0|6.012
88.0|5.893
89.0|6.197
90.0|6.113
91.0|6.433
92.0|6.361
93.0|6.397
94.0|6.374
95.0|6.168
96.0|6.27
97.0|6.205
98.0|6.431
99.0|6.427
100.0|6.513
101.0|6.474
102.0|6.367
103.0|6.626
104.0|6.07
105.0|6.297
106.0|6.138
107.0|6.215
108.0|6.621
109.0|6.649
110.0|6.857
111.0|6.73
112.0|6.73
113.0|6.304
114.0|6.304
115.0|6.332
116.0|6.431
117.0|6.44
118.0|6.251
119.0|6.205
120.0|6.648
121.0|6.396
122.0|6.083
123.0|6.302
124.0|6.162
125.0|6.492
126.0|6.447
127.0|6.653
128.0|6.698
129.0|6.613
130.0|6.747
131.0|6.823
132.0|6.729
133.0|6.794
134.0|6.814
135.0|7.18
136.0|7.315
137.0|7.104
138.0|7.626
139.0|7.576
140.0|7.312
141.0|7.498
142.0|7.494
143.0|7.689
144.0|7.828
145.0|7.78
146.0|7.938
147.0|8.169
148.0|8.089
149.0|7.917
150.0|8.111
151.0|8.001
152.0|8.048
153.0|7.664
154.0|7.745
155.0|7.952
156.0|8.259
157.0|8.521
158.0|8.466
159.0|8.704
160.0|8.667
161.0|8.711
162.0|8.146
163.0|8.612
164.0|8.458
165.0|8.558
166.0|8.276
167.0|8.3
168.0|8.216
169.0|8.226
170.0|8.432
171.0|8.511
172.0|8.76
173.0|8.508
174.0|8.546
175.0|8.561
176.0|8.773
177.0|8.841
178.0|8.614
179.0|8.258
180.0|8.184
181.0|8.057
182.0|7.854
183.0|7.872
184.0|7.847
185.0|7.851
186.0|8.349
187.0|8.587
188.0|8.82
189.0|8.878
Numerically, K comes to 1.4 yr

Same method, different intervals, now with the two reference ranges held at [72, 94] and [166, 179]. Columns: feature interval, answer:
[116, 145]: 1.7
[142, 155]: -0.2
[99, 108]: 0.2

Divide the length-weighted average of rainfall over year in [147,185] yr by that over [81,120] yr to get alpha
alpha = 1.32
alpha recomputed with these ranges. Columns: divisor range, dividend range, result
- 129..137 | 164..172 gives 1.21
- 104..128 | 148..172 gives 1.29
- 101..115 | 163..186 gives 1.29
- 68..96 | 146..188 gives 1.40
